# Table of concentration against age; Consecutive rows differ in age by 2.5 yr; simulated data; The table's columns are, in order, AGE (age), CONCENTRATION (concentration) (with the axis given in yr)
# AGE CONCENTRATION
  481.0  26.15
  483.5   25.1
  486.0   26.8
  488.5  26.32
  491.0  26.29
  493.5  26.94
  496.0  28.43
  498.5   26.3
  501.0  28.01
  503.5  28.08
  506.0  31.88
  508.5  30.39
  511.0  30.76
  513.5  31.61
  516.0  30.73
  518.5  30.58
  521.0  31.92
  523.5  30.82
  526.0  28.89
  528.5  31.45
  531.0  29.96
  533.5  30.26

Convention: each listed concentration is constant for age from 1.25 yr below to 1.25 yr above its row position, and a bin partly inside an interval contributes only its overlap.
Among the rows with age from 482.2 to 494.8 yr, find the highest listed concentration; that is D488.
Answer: 26.94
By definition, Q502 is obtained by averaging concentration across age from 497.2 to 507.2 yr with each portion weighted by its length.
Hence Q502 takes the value 28.6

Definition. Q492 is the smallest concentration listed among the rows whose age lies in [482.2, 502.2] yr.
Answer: 25.1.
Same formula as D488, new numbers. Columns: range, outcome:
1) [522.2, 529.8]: 31.45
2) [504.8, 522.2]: 31.92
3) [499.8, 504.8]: 28.08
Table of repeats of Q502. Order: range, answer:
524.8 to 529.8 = 30.2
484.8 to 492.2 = 26.5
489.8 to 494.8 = 26.6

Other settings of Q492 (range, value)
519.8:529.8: 28.89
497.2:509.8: 26.3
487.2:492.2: 26.29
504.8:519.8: 30.39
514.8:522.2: 30.58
